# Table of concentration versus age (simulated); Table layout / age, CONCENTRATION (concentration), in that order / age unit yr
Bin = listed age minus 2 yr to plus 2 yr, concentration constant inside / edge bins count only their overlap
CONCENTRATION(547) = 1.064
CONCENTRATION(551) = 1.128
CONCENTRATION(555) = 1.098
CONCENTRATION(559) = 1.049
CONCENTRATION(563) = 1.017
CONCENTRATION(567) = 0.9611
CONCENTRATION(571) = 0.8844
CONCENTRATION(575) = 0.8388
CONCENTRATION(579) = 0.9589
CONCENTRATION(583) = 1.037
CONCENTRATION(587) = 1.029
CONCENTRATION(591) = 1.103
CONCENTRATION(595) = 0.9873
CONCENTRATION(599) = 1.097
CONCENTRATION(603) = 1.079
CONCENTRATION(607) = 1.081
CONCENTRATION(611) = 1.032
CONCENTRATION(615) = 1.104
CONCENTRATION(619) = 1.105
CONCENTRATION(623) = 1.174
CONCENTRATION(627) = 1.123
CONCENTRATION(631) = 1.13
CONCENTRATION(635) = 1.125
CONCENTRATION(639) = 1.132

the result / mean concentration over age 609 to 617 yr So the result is 1.07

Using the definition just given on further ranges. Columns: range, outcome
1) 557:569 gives 1.01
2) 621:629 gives 1.15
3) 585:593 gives 1.07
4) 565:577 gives 0.895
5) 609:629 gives 1.11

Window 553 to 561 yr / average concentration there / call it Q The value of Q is 1.07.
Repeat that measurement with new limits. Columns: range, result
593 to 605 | 1.05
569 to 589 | 0.95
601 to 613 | 1.06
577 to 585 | 0.998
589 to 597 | 1.05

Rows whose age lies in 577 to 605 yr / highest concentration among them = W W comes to 1.103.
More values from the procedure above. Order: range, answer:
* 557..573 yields 1.049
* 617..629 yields 1.174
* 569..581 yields 0.9589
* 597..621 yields 1.105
